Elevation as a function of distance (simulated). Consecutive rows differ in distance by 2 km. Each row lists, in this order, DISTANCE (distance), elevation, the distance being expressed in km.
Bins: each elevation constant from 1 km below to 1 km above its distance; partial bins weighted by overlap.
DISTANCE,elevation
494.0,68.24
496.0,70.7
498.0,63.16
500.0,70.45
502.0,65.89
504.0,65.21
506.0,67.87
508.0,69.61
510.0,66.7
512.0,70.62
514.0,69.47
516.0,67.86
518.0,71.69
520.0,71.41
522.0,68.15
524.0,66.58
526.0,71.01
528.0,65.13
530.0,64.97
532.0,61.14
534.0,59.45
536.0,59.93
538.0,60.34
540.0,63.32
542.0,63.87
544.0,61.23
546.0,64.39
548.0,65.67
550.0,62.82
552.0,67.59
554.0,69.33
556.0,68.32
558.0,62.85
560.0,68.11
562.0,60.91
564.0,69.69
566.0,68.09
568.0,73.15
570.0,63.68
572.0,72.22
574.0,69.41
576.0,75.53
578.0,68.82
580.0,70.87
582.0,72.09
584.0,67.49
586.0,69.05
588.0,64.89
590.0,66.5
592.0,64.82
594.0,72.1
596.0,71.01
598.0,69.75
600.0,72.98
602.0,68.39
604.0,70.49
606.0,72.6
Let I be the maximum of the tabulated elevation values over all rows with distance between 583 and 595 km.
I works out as 72.1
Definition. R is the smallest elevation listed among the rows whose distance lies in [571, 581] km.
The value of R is 68.82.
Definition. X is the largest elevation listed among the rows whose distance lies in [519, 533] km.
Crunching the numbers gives 71.41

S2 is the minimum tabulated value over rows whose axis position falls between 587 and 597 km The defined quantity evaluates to 64.82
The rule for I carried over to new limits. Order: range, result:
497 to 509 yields 70.45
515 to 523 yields 71.69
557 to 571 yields 73.15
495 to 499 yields 70.7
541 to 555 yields 69.33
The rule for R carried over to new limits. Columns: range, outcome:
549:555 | 62.82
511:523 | 67.86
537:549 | 60.34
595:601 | 69.75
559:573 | 60.91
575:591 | 64.89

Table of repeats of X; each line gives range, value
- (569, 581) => 75.53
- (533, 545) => 63.87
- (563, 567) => 69.69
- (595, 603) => 72.98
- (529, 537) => 64.97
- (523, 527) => 71.01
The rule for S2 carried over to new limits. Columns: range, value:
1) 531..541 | 59.45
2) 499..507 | 65.21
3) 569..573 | 63.68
